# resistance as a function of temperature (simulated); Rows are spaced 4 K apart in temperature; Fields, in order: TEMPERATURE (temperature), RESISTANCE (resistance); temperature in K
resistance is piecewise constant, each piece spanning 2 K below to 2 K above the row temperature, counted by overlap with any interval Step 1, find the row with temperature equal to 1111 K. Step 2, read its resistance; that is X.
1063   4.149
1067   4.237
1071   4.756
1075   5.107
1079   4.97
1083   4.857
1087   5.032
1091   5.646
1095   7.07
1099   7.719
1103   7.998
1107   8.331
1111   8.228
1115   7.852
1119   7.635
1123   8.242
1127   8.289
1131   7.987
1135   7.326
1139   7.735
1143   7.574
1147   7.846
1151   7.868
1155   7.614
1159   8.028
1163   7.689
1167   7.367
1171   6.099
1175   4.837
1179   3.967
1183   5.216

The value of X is 8.228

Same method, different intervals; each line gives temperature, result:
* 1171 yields 6.099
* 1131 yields 7.987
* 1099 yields 7.719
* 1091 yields 5.646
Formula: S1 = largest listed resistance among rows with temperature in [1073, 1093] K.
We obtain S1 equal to 5.646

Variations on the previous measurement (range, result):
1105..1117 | 8.331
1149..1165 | 8.028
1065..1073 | 4.756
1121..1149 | 8.289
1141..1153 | 7.868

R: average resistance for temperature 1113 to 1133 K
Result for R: 8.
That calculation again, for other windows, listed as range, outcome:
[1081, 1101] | 6.06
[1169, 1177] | 5.47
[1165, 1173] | 6.73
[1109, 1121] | 7.9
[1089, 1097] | 6.36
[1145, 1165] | 7.81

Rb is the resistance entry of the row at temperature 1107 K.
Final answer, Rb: 8.331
